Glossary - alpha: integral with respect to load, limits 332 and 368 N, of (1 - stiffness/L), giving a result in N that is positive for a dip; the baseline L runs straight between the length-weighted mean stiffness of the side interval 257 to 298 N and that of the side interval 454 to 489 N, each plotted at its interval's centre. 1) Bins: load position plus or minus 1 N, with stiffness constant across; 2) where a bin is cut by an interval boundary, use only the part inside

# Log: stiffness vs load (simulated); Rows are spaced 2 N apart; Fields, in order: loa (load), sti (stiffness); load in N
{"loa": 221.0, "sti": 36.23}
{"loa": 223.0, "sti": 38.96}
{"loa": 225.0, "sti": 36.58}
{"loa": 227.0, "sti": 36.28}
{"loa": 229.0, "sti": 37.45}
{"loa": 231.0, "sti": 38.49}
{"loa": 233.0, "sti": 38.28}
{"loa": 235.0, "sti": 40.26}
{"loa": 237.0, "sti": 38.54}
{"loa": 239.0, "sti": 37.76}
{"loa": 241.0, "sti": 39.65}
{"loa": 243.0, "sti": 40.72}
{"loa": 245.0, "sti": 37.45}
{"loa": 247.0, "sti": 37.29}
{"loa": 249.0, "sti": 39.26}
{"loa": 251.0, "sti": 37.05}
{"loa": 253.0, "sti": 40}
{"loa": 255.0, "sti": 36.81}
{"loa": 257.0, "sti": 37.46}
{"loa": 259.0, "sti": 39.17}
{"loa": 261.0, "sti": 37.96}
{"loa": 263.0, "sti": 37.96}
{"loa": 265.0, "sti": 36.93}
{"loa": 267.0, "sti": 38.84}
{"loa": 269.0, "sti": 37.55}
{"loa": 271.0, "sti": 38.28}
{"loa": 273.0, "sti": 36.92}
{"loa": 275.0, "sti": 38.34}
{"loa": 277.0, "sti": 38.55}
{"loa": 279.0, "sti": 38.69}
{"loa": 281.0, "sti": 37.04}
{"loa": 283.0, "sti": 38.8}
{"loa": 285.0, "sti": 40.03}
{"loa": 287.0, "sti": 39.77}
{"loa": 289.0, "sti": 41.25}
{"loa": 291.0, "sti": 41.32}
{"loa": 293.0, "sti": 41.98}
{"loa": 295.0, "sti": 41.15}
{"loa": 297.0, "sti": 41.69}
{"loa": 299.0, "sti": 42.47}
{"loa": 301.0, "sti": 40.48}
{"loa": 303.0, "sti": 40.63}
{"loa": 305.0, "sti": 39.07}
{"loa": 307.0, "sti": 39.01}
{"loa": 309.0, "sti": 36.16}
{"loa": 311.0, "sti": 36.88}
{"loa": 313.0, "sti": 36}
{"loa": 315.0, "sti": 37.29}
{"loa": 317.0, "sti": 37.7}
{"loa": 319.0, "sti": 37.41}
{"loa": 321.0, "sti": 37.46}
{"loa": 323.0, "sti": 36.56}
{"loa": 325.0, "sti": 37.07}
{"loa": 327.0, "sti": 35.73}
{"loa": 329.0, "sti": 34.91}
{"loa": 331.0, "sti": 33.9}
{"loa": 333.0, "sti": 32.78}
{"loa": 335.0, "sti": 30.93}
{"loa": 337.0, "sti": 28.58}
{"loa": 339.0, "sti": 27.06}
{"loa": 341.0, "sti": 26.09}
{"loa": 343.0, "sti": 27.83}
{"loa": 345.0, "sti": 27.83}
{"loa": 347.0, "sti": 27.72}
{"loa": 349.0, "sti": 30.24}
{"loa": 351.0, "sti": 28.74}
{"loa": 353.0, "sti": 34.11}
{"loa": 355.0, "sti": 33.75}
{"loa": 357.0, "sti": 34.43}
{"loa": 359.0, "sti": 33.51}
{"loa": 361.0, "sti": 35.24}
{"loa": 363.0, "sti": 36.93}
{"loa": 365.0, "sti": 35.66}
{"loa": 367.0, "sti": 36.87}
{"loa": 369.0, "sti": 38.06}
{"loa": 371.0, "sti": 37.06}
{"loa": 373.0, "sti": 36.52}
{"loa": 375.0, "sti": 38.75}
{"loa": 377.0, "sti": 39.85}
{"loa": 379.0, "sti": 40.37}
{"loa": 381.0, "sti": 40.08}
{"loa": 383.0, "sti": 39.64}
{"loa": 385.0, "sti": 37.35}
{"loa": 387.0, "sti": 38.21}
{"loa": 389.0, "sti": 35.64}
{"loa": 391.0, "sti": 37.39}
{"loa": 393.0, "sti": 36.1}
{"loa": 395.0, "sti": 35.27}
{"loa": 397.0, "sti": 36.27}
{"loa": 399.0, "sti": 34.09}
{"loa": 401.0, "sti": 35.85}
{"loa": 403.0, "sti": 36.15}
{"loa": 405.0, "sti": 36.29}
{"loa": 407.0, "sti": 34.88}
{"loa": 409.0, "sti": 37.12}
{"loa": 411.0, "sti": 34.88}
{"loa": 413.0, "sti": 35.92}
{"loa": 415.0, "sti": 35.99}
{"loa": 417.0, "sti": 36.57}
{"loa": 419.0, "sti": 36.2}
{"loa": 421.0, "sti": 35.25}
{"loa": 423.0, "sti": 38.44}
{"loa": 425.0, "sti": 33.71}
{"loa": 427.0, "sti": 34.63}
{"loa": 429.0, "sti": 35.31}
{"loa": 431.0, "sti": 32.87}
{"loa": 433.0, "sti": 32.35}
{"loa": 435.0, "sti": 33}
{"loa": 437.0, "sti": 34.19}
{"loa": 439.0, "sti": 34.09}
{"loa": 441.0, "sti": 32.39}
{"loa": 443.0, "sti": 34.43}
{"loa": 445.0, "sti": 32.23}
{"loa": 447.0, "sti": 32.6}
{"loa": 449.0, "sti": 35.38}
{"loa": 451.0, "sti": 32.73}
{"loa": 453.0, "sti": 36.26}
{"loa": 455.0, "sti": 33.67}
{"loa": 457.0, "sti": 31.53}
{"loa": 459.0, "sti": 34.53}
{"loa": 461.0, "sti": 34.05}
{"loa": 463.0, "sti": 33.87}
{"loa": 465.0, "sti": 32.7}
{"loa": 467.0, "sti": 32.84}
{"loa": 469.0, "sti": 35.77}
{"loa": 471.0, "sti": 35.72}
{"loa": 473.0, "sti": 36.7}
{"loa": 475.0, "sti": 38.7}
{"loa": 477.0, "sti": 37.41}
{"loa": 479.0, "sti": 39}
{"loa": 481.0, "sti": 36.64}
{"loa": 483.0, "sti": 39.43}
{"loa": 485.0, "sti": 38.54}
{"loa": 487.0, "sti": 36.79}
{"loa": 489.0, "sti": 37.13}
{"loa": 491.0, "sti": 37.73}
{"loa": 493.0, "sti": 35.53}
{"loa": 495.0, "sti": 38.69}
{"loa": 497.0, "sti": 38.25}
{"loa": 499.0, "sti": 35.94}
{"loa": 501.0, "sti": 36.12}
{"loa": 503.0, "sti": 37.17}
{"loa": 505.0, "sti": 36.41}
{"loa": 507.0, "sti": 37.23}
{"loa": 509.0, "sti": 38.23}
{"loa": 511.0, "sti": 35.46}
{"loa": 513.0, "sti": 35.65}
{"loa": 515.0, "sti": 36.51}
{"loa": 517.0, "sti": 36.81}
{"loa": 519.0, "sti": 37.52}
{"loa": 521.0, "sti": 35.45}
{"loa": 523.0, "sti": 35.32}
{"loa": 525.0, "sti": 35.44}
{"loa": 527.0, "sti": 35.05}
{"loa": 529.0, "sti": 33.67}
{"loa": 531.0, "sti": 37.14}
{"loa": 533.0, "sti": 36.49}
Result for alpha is 6.0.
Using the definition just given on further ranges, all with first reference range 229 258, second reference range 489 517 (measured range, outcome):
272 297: -0.9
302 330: 0.5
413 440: 1.8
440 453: 1.3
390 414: 1.0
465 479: 0.3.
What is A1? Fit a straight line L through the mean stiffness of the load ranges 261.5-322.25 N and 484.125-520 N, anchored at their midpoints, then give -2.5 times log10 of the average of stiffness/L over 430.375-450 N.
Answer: 0.13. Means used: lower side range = 38.8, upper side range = 37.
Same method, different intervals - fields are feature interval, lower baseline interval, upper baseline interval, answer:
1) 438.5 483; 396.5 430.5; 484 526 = 0.044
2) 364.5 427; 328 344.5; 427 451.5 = -0.148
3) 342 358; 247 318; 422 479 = 0.208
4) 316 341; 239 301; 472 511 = 0.142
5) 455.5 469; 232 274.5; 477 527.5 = 0.113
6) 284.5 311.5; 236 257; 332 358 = -0.181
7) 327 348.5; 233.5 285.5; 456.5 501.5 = 0.244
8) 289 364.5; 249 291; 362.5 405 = 0.078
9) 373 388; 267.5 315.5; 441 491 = -0.051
